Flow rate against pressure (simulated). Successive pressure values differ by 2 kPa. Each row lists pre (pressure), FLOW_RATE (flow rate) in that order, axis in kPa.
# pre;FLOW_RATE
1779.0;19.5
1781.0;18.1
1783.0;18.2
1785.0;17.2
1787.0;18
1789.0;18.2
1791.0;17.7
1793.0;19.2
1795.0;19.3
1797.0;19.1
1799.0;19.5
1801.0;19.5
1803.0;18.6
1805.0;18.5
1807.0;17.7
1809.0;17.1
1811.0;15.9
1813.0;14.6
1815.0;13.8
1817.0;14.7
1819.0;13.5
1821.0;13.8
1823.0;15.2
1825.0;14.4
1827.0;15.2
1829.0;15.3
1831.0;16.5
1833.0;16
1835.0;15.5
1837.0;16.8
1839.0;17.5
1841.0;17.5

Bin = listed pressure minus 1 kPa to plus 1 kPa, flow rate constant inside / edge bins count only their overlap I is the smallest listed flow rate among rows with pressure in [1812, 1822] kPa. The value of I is 13.5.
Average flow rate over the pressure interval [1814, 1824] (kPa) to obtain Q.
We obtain 14.2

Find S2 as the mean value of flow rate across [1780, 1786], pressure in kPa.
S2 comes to 17.8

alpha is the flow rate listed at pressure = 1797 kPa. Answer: 19.1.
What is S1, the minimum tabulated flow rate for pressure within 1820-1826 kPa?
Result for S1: 13.8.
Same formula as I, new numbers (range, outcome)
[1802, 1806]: 18.5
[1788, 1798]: 17.7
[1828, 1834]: 15.3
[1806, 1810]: 17.1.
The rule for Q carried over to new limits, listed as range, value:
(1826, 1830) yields 15.2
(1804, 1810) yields 17.8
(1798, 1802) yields 19.5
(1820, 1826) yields 14.5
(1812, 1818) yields 14.4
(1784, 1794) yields 18.1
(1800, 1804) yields 19.1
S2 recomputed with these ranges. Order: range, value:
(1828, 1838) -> 16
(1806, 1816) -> 15.8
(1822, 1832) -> 15.3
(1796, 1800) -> 19.3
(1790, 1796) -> 18.7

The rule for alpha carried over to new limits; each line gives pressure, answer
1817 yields 14.7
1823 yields 15.2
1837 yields 16.8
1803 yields 18.6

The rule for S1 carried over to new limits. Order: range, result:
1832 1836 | 15.5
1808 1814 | 14.6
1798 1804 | 18.6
